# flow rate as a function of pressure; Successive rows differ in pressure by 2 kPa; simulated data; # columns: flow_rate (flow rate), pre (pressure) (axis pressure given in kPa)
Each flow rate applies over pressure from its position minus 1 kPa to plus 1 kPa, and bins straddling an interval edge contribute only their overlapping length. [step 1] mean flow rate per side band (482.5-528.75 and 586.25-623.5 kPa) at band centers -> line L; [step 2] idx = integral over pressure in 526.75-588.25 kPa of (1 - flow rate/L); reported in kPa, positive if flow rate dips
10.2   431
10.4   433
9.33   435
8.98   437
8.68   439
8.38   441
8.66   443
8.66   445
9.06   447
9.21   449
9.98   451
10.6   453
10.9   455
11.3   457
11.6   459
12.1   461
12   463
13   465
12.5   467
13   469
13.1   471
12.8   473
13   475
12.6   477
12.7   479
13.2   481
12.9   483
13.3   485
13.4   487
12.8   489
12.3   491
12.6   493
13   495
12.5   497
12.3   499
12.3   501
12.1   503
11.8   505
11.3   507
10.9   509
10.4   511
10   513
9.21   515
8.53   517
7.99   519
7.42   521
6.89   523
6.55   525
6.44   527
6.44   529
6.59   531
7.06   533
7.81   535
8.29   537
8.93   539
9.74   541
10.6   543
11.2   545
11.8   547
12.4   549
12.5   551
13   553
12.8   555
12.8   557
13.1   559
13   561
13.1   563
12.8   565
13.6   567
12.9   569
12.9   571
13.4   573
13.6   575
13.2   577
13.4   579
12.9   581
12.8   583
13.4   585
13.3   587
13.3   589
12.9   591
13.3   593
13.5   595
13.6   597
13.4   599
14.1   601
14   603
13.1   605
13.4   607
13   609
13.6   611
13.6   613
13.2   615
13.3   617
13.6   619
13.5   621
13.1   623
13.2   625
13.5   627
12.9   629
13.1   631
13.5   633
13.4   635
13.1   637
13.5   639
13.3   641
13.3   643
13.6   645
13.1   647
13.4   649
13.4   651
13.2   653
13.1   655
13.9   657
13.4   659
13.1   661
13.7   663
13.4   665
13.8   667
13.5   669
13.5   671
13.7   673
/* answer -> 3.10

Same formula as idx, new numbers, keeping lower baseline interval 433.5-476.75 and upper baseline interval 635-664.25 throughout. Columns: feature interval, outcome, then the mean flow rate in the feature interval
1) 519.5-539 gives 7.6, 7.17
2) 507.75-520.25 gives 2.3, 9.5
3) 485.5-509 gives -2.0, 12.4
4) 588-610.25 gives -1.2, 13.4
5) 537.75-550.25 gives 1.3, 10.8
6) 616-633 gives -0.3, 13.3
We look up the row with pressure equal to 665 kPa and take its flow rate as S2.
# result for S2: 13.4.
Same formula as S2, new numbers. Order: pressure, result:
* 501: 12.3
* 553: 13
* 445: 8.66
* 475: 13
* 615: 13.2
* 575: 13.6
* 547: 11.8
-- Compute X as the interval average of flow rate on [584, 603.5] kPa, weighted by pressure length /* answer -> 13.5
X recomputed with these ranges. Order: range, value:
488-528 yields 10.4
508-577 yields 10.5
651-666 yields 13.4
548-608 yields 13.2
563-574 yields 13.1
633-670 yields 13.4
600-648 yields 13.4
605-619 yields 13.3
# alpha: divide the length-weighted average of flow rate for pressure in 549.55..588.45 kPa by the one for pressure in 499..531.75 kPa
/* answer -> 1.4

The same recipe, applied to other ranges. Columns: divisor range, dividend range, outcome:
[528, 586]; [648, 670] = 1.16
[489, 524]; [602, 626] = 1.25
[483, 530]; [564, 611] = 1.27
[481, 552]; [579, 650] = 1.29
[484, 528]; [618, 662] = 1.25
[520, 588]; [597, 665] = 1.21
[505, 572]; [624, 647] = 1.29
